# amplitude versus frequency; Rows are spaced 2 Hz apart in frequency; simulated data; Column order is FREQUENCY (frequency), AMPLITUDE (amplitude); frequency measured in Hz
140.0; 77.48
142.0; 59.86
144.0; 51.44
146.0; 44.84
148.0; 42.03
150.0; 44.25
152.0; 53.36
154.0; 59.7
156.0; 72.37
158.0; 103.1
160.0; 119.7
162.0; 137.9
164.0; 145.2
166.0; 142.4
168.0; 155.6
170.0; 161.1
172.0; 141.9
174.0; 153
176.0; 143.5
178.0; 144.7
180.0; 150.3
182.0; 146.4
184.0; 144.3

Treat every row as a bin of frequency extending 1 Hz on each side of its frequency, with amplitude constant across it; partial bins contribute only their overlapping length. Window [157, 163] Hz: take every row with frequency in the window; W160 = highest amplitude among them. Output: 137.9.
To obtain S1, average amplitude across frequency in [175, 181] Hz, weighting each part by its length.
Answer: 146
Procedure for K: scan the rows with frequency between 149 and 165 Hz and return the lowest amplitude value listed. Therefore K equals 44.25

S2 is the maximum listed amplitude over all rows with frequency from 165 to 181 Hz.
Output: 161.1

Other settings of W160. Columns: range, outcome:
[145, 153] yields 53.36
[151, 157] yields 72.37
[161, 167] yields 145.2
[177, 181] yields 150.3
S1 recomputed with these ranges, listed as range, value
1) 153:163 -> 98.6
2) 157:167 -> 130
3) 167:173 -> 153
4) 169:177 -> 150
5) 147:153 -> 46.5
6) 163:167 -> 144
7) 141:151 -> 48.5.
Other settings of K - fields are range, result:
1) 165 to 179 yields 141.9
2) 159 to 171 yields 119.7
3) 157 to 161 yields 103.1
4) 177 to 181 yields 144.7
